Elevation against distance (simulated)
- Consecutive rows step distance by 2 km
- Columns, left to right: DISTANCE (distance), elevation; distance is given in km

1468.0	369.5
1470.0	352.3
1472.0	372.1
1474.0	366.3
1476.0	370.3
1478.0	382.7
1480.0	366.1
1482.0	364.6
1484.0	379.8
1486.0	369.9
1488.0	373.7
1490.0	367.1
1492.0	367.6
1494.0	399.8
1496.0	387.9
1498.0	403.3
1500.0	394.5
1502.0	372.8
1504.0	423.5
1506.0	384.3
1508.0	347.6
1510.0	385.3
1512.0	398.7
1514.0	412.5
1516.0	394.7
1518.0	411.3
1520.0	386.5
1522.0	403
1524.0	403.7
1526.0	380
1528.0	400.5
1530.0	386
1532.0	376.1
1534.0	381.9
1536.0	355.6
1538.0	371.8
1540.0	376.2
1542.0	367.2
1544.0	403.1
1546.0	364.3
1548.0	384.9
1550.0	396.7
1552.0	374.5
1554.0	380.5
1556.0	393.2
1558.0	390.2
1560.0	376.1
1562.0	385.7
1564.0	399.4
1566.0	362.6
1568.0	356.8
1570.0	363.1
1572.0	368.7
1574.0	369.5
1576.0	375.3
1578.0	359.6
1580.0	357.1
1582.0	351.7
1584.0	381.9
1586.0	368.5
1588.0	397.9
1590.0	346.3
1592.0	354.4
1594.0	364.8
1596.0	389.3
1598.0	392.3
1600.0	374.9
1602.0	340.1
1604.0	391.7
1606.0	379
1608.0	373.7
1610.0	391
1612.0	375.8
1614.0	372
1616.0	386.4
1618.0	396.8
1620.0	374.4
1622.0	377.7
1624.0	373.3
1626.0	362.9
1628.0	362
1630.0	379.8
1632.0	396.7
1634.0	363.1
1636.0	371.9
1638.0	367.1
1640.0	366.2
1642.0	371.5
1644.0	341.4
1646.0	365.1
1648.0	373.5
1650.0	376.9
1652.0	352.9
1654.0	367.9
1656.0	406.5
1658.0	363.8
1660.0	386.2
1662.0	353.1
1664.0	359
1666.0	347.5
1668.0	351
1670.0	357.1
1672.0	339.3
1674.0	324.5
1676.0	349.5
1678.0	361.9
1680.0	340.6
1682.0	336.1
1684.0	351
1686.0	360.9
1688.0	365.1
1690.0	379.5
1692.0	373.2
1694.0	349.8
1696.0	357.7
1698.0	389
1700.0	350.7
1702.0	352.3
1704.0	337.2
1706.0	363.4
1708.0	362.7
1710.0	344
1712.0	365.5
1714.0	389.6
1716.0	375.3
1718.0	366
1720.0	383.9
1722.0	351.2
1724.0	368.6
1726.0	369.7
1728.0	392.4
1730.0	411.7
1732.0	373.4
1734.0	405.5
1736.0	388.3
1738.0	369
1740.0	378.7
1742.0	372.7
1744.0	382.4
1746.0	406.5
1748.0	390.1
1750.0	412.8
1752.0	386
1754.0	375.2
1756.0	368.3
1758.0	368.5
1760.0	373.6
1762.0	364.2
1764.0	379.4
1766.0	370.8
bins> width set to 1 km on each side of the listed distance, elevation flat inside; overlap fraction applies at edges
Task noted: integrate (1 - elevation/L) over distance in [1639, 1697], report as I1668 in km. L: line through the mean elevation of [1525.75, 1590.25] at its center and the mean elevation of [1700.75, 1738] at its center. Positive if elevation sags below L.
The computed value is 2.1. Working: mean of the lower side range 376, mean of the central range 360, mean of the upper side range 372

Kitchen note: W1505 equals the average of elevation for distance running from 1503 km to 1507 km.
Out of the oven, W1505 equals 404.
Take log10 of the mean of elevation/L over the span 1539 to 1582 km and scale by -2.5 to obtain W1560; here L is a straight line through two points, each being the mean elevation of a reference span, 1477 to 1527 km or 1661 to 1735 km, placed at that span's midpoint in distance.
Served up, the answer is 0.01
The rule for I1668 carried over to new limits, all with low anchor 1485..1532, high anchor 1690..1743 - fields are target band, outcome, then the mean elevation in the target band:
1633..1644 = 0.4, 366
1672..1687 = 1.1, 346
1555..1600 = 1.2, 373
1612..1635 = 0.1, 377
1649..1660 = 0.0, 375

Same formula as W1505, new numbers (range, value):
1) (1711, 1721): 376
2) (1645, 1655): 367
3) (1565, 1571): 361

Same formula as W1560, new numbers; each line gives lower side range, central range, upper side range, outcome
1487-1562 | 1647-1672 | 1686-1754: 0.04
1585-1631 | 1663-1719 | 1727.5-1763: 0.07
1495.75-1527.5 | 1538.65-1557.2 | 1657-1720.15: 0.01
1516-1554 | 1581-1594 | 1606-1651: 0.03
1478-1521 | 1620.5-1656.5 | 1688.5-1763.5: 0.02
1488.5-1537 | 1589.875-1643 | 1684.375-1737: 0.01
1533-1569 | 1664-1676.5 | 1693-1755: 0.09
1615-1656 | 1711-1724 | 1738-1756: 0.03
